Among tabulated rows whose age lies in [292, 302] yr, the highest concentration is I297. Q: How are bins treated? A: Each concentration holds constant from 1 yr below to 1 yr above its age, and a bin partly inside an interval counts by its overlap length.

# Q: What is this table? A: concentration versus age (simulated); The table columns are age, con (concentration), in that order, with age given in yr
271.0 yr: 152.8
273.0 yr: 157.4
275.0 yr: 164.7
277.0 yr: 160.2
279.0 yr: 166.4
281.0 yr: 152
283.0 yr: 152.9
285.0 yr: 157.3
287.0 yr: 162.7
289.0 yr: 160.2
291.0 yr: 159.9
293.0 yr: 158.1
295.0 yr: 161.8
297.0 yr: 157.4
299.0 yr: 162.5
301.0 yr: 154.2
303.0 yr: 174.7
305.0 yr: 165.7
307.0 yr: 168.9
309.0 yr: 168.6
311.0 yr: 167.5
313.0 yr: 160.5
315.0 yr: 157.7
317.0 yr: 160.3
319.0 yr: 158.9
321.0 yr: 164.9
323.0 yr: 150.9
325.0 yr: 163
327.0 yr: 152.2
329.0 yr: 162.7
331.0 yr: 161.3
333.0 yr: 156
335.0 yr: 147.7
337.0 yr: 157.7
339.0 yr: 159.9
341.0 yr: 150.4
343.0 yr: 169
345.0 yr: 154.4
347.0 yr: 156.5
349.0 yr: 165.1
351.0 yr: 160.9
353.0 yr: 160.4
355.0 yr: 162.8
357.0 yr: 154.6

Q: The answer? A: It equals 162.5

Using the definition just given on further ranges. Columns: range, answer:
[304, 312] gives 168.9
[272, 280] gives 166.4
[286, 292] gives 162.7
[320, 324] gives 164.9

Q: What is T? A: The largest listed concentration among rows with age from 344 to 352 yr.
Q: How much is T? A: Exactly 165.1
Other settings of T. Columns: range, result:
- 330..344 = 169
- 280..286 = 157.3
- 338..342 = 159.9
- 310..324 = 167.5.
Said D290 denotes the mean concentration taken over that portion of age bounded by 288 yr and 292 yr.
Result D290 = 160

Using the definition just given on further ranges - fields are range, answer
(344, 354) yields 159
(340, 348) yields 158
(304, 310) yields 168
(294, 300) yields 161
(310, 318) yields 162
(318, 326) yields 159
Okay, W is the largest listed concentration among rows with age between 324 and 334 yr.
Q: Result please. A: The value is 163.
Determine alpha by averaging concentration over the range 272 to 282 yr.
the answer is 160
